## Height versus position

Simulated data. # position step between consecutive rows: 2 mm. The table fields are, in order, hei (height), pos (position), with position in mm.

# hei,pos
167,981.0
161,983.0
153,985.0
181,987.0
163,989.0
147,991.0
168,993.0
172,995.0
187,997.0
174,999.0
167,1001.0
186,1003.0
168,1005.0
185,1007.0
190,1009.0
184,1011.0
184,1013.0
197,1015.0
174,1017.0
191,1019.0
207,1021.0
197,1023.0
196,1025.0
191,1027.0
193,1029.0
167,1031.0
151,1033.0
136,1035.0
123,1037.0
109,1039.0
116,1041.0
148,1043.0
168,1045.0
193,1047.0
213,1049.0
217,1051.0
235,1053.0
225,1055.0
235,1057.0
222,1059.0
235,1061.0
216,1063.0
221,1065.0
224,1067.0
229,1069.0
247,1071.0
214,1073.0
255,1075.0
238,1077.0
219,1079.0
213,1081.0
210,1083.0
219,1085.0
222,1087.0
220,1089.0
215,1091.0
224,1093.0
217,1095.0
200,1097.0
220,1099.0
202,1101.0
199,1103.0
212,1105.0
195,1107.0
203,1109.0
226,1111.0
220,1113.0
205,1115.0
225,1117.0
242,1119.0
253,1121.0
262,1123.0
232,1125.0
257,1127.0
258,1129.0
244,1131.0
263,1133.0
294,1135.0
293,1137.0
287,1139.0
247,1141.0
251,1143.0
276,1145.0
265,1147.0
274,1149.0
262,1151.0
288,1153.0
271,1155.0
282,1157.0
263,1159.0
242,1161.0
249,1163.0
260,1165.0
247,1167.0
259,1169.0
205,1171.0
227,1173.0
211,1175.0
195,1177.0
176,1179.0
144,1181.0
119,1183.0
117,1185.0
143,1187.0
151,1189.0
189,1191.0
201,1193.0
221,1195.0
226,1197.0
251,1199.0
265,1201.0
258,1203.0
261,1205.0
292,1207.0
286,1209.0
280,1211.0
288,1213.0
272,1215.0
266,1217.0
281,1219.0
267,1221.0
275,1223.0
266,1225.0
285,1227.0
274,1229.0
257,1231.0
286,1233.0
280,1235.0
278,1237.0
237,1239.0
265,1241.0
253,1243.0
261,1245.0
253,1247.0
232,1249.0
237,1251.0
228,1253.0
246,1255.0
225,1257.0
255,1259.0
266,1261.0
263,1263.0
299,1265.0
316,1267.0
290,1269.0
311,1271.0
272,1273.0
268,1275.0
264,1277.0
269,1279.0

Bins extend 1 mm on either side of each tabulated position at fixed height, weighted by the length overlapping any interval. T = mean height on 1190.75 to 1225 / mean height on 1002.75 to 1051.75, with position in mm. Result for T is 1.5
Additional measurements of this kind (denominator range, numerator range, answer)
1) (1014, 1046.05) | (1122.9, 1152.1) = 1.59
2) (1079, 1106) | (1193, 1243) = 1.24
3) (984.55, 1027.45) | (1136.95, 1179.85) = 1.39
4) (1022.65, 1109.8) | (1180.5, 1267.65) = 1.22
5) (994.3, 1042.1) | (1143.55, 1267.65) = 1.43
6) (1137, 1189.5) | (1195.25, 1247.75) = 1.17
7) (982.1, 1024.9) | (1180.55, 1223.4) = 1.29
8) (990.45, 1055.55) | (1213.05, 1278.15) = 1.50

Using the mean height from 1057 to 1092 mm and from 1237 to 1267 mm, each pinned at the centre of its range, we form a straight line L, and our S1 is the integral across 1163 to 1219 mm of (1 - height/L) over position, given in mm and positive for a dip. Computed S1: 4.7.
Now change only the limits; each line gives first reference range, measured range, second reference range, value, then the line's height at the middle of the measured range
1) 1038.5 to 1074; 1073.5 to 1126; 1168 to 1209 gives -3.9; 206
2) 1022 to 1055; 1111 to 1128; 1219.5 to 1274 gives -2.2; 210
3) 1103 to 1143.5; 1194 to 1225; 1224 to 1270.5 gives -1.1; 257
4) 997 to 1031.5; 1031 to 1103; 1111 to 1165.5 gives 4.4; 216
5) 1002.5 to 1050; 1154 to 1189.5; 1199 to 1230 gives 5.7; 251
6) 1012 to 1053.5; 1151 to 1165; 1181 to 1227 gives -3.0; 219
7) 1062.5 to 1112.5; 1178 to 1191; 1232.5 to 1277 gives 5.3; 245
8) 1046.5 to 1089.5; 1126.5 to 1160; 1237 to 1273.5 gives -4.2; 239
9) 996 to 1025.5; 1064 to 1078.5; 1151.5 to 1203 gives -2.6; 197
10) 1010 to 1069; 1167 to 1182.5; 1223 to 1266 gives 2.2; 236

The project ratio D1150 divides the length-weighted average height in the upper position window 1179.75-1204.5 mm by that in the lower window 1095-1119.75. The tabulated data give 0.90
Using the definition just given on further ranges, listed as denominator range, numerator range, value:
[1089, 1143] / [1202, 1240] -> 1.16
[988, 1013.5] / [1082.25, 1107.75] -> 1.21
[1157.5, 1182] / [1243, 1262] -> 1.09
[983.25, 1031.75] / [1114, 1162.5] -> 1.44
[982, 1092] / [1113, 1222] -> 1.26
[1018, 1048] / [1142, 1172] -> 1.57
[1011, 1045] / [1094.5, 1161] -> 1.46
